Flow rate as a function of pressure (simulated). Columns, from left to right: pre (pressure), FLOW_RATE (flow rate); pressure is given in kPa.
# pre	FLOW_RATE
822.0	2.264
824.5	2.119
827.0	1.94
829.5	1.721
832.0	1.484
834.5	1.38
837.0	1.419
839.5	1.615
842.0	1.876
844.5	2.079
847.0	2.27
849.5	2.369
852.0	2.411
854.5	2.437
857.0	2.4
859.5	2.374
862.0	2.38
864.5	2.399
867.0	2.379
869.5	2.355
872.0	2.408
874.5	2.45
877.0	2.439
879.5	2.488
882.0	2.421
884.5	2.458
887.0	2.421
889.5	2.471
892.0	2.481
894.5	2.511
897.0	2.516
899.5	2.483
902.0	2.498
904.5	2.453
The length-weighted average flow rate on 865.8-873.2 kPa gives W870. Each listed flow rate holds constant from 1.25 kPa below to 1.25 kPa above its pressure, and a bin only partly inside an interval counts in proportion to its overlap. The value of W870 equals 2.38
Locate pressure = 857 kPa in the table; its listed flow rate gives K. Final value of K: 2.4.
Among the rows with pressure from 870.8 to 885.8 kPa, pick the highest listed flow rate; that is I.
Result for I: 2.488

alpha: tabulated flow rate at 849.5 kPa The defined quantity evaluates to 2.369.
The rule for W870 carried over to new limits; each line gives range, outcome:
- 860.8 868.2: 2.39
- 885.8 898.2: 2.48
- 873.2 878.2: 2.44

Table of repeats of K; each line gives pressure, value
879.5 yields 2.488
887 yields 2.421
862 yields 2.38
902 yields 2.498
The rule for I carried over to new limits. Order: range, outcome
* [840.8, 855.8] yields 2.437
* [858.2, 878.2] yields 2.45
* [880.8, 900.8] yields 2.516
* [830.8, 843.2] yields 1.876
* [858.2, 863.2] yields 2.38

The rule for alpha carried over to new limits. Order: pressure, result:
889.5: 2.471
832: 1.484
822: 2.264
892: 2.481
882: 2.421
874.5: 2.45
